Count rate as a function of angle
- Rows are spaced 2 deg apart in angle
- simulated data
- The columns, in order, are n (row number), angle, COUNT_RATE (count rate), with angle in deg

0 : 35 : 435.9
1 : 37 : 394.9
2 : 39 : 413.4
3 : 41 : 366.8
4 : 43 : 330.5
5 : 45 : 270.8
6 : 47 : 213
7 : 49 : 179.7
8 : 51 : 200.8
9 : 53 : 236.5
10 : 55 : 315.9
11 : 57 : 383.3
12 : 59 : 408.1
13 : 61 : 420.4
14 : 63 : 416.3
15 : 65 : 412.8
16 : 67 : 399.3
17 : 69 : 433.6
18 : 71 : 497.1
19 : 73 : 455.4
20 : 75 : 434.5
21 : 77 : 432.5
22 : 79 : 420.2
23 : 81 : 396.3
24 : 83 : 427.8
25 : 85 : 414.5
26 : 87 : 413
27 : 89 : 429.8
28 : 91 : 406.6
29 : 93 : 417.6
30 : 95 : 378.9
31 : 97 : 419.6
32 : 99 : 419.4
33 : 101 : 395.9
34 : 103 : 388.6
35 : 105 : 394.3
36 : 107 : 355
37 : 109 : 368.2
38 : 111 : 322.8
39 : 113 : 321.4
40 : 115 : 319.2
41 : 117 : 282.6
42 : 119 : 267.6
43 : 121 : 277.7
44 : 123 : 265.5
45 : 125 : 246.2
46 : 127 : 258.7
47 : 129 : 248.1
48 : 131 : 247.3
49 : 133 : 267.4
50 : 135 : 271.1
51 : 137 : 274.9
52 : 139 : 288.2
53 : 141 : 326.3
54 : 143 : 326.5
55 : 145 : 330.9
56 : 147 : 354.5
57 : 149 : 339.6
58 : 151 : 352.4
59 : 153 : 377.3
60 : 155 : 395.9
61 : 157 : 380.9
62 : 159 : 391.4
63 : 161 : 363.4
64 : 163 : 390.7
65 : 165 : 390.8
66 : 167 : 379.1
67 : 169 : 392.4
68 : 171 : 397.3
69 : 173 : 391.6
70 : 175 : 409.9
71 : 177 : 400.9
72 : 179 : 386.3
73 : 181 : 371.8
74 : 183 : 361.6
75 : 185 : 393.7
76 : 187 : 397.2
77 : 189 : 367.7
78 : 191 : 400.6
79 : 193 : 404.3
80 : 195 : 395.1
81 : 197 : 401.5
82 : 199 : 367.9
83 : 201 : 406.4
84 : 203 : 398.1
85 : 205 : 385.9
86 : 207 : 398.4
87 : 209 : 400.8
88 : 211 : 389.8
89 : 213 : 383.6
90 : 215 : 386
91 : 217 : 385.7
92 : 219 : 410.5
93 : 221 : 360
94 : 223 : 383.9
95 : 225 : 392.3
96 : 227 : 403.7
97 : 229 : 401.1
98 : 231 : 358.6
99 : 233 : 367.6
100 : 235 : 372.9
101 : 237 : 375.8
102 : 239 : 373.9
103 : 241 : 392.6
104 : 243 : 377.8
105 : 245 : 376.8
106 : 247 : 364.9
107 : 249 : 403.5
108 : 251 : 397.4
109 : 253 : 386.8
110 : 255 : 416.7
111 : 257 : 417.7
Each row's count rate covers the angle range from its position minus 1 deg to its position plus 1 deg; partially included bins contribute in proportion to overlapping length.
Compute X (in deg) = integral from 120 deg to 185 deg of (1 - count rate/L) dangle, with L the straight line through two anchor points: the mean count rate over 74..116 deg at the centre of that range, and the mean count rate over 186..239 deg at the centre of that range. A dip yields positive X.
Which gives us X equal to 8.5 deg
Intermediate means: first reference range 394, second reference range 388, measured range 340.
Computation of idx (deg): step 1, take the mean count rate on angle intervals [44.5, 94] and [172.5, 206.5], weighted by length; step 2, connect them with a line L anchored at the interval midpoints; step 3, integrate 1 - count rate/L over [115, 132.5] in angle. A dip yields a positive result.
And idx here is 5.42 deg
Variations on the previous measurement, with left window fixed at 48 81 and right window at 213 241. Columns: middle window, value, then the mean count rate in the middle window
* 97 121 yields 2.0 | 349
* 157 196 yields -0.7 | 389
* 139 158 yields 1.5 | 350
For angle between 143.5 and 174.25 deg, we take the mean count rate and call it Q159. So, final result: 375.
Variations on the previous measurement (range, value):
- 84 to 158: 339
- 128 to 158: 319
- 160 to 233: 389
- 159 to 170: 384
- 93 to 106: 401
